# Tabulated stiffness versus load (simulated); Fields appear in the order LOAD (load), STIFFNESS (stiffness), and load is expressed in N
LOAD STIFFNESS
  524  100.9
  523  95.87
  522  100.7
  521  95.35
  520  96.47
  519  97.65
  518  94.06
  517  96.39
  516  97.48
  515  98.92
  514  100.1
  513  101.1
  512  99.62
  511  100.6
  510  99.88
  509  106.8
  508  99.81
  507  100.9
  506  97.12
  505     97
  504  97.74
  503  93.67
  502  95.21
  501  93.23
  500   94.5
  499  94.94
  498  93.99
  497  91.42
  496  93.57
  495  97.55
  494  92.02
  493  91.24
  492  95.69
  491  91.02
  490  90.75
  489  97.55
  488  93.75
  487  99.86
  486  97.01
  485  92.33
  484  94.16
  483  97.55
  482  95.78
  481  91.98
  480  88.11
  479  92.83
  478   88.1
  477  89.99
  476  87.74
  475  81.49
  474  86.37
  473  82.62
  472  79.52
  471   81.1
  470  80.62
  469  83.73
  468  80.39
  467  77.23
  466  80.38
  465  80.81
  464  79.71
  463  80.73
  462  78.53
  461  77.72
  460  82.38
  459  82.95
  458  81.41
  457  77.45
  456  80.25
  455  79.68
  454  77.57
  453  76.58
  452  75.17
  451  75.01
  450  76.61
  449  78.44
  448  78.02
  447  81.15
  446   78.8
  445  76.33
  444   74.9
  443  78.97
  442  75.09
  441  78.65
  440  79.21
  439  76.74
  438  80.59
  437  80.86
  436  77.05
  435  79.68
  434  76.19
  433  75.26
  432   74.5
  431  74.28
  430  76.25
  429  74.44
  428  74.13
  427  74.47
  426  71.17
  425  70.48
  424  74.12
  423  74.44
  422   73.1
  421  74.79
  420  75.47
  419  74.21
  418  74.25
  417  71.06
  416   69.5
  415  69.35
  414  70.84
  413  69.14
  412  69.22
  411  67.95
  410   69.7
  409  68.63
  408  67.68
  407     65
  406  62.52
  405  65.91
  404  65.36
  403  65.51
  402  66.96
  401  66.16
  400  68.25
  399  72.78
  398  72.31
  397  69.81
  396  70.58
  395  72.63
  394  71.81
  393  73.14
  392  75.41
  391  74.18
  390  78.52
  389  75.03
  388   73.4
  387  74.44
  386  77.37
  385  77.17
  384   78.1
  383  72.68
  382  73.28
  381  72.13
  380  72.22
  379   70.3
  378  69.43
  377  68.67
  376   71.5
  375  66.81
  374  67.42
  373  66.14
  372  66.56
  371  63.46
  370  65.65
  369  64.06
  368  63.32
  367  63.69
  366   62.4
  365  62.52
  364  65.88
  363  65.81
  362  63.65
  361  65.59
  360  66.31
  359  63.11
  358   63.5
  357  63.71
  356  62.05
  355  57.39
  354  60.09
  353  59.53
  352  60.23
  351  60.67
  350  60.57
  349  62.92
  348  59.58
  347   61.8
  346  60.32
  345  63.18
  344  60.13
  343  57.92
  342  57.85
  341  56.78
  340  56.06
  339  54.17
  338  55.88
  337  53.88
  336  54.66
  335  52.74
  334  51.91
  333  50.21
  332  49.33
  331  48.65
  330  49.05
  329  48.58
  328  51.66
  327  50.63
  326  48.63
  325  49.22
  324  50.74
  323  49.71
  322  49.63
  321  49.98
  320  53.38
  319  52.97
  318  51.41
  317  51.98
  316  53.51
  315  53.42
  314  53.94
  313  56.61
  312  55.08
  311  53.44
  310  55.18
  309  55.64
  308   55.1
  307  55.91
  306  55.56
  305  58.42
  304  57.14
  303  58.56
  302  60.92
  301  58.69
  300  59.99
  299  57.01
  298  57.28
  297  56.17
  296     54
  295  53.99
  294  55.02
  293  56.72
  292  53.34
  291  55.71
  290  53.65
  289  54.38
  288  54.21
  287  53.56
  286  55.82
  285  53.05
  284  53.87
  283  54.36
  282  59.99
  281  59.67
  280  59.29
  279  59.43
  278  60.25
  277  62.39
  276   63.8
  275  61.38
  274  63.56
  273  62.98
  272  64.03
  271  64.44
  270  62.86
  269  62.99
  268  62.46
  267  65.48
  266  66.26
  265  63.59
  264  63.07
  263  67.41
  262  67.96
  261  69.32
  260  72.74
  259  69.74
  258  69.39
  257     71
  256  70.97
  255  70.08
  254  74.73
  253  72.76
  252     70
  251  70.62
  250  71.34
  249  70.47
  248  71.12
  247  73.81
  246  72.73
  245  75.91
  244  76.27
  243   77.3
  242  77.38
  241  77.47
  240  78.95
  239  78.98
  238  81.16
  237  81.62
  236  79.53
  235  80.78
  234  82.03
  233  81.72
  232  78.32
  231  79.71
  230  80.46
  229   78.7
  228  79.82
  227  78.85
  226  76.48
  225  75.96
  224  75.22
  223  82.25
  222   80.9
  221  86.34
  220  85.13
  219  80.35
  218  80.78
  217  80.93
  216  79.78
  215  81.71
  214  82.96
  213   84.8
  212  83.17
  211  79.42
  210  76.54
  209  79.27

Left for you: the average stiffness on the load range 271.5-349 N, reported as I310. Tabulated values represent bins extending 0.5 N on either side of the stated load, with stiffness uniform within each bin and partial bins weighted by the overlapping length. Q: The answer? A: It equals 55.6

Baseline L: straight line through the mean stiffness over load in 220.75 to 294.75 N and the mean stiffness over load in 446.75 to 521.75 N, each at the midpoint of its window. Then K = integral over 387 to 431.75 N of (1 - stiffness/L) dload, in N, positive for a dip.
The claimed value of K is 6.15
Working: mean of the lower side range 68.8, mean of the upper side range 89.5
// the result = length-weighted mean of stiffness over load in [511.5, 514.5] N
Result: 100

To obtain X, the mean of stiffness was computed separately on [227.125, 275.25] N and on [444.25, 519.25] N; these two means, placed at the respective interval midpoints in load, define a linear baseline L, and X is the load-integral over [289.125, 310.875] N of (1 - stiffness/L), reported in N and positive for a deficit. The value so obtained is 5.6 N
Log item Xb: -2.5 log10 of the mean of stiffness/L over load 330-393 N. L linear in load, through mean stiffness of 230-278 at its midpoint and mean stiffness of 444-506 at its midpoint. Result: 0.23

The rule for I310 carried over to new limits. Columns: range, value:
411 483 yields 78.5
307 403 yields 61.8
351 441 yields 70.1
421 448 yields 76.2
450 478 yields 80.7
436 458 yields 78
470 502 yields 91.4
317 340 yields 51.3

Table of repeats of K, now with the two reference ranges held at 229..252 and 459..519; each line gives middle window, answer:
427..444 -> 2.2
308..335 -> 9.9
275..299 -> 7.0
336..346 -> 3.1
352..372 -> 5.0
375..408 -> 5.6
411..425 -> 2.5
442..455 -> 1.7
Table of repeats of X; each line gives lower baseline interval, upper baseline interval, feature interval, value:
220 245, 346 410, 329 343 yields 3.50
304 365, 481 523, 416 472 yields 3.52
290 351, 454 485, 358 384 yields -0.89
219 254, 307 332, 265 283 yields 1.05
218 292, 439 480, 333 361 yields 5.82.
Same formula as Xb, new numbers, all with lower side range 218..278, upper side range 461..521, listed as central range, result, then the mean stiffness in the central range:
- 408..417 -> 0.23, 69.3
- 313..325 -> 0.45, 52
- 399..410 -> 0.27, 66.7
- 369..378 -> 0.23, 67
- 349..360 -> 0.31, 61.4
